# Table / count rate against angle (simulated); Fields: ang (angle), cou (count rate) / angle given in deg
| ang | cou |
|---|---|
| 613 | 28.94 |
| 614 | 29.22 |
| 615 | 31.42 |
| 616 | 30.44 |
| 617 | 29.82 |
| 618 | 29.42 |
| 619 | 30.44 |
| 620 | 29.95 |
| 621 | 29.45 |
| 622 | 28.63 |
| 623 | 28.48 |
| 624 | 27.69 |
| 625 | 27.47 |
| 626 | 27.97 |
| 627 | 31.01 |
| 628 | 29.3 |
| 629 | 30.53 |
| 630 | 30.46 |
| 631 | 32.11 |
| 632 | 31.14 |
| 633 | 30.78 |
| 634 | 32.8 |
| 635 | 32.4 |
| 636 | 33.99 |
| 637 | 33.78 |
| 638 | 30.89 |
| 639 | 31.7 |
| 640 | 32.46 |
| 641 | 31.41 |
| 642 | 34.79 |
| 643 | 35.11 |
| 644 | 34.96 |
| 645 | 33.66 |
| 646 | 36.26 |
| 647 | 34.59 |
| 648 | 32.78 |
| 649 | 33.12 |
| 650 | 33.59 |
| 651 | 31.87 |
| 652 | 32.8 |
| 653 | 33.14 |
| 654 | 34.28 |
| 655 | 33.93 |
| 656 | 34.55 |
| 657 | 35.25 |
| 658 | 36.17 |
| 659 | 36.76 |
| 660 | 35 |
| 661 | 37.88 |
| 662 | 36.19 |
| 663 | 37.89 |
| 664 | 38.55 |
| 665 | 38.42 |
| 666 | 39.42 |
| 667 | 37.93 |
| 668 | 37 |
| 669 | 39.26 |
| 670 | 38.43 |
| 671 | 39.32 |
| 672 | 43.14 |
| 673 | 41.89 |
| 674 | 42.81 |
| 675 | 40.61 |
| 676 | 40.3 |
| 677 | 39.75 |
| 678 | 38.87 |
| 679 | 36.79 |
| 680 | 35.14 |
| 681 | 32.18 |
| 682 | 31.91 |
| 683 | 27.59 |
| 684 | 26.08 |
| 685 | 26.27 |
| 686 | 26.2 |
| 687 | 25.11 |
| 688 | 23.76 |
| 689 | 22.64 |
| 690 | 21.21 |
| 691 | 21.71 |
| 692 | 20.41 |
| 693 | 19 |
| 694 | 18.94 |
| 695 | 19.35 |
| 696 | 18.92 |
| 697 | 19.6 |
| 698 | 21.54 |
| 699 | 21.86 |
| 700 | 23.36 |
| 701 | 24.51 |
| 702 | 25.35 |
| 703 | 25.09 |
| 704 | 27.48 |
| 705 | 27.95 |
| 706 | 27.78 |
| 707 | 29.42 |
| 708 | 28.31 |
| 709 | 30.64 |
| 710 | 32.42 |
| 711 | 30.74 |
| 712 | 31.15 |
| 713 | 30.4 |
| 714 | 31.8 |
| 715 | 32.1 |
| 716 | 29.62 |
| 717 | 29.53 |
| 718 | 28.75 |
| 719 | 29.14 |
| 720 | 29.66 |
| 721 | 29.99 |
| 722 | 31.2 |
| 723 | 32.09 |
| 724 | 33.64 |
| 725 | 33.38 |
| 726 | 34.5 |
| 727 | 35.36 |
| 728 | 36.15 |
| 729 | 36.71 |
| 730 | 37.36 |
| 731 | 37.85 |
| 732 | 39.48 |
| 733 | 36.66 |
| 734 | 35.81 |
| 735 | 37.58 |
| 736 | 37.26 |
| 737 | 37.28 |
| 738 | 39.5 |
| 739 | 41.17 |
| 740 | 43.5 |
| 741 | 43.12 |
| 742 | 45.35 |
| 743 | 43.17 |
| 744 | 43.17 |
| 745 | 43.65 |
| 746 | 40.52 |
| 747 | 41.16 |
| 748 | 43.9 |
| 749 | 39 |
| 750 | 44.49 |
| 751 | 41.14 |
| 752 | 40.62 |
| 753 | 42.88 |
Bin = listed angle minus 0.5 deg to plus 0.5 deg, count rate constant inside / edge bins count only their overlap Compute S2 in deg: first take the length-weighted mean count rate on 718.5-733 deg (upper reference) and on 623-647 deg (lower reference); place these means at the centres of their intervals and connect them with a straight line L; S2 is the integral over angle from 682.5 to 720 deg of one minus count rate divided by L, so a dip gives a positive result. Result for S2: 8.6 deg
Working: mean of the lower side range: 31.8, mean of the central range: 25.9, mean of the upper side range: 34.1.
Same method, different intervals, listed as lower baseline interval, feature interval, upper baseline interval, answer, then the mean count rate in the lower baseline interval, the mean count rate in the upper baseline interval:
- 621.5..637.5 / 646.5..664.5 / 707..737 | -2.10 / 30.5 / 33.1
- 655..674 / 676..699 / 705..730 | 5.90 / 38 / 31.5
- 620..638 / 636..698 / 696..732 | -4.89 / 30.5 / 29.9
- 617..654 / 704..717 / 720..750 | 2.33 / 31.7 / 38.2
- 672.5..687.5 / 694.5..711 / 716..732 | 4.02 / 34.1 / 33.1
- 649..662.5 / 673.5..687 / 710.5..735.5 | 0.12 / 34.7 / 33.2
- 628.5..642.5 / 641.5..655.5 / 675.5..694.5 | -1.30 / 32.1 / 28.1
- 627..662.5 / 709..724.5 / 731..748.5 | 3.22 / 33.4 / 40.6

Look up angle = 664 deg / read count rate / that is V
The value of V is 38.55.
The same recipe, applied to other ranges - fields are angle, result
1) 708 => 28.31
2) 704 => 27.48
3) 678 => 38.87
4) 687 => 25.11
